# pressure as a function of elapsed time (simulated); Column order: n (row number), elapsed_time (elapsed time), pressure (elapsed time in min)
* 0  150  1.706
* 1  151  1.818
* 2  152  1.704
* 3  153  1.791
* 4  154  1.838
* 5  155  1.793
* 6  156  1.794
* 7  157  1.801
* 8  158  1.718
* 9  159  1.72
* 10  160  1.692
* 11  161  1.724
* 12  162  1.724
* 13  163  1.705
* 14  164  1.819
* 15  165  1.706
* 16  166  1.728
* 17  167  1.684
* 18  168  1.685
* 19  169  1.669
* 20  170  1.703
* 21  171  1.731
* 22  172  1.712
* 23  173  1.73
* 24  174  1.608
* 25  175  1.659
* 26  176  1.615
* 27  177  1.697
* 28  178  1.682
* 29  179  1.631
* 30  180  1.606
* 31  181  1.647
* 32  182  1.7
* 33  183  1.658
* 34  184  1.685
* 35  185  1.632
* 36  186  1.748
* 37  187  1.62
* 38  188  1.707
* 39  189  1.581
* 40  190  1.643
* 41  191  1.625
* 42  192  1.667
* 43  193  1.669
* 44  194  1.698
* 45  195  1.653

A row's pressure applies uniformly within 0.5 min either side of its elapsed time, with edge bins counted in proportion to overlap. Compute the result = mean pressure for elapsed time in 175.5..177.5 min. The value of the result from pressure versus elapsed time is 1.66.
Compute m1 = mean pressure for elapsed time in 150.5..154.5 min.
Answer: 1.79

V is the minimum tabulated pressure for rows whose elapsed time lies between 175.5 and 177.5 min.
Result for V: 1.615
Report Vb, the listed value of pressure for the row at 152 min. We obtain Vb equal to 1.704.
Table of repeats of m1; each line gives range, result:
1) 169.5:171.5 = 1.72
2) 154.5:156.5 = 1.79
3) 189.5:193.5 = 1.65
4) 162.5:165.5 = 1.74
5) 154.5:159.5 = 1.77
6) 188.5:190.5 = 1.61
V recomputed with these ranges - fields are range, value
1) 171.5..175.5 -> 1.608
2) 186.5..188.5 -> 1.62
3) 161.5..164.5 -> 1.705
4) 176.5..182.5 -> 1.606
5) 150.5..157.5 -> 1.704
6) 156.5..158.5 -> 1.718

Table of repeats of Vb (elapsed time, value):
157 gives 1.801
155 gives 1.793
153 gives 1.791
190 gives 1.643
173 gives 1.73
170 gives 1.703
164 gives 1.819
